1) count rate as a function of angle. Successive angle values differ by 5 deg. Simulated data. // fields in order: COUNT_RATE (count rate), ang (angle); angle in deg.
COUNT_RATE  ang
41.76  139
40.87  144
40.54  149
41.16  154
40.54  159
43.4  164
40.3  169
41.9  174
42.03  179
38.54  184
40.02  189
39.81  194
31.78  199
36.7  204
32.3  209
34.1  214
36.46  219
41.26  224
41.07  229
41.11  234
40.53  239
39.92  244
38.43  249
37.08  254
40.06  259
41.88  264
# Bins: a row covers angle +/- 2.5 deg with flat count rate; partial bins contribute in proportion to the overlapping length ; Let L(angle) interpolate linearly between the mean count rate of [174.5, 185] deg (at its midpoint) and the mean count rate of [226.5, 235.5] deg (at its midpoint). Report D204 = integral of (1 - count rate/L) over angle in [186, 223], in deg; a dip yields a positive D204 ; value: 4.4 deg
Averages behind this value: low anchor 40.8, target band 36.1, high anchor 41.1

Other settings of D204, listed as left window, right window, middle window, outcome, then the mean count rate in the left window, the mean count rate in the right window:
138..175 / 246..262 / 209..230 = 1.20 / 41.3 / 38.7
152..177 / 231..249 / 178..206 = 2.10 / 41.5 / 40.2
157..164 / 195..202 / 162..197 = -2.82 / 41.6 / 33.9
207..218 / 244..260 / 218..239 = -2.71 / 33.7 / 38.6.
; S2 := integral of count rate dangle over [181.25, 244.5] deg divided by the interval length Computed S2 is 37.9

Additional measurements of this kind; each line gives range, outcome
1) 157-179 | 41.6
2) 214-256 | 39.2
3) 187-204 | 37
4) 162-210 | 38.8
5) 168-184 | 41.1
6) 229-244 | 40.7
